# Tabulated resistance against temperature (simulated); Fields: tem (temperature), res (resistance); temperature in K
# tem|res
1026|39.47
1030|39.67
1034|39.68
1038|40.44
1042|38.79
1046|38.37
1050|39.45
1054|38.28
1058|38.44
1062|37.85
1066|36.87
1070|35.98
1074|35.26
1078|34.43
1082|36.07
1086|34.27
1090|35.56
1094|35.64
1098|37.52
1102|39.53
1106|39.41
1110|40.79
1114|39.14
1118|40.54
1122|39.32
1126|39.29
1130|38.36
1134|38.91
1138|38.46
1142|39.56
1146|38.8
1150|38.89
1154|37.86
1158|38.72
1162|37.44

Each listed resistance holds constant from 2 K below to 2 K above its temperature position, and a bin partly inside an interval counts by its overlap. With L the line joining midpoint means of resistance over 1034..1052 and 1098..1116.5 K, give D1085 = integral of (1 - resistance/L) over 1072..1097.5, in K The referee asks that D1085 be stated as 2.6 K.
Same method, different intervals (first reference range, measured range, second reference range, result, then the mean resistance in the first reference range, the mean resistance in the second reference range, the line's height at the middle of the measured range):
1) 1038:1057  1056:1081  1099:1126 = 1.7 K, 38.9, 39.7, 39.1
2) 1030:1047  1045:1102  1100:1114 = 4.1 K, 39.4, 39.8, 39.6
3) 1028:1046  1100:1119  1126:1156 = -0.4 K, 39.5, 38.7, 39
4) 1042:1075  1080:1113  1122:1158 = 0.7 K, 37.7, 38.8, 38.2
